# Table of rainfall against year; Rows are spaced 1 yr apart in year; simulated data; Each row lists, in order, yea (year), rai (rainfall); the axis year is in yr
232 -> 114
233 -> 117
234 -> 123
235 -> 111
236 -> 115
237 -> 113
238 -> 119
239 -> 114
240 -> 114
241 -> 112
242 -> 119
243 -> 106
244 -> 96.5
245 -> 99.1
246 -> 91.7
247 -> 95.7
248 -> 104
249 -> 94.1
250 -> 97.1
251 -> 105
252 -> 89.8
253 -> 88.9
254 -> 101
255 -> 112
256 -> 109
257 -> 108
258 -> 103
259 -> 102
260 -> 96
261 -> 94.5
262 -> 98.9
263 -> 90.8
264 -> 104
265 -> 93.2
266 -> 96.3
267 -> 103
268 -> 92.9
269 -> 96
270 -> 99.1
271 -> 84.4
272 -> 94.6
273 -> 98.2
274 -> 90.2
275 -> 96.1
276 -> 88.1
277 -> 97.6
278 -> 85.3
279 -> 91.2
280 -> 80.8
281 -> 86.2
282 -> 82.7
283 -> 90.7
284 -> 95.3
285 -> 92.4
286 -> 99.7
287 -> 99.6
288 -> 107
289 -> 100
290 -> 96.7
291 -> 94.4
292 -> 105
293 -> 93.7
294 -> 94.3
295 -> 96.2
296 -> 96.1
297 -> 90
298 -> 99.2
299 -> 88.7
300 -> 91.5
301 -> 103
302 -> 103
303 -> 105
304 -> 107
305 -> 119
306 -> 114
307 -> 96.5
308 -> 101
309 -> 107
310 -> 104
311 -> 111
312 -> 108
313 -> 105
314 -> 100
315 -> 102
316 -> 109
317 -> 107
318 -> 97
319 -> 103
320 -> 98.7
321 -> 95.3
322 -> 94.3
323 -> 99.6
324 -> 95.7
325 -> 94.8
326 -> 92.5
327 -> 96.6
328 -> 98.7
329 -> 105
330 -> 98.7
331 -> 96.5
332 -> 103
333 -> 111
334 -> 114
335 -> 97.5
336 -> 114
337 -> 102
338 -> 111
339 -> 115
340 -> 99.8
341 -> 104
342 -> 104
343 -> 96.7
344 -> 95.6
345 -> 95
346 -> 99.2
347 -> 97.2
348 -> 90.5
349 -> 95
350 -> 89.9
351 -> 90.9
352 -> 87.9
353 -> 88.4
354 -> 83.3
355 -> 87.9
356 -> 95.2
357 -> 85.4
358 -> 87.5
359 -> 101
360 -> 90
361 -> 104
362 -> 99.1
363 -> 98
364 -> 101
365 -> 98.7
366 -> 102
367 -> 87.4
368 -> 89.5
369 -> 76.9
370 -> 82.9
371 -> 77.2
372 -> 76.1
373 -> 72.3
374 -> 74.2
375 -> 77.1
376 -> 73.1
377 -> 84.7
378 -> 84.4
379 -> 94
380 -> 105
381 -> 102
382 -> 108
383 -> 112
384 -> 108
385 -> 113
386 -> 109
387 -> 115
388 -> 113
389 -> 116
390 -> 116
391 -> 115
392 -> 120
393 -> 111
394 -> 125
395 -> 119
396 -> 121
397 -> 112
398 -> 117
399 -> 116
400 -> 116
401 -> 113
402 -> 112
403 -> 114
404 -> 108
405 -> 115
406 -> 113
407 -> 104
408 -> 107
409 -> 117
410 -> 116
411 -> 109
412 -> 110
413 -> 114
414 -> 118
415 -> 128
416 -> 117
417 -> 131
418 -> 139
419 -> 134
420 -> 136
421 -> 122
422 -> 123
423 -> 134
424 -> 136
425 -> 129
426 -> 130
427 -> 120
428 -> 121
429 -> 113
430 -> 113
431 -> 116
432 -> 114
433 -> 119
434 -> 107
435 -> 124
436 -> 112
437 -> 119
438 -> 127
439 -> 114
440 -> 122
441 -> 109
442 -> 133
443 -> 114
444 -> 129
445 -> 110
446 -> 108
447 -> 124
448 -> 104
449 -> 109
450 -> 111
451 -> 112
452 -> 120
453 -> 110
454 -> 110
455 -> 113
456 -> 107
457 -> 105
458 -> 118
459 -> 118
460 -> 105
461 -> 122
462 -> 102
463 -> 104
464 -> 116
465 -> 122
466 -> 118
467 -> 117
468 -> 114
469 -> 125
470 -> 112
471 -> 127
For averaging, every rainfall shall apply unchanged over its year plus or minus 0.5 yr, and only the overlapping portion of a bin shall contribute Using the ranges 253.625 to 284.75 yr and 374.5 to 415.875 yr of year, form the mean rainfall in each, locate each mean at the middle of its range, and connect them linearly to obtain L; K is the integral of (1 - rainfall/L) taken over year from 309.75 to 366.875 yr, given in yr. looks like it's 2.4 yr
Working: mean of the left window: 95.5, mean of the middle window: 99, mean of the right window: 110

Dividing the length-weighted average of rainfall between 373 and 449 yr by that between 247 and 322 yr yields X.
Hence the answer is 1.16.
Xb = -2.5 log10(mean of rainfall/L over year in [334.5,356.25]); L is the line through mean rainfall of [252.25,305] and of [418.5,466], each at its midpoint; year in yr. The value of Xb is 0.083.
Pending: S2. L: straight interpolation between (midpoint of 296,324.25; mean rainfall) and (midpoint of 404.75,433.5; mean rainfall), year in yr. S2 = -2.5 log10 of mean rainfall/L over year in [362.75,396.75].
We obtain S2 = 0.149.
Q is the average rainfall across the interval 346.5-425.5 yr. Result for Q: 105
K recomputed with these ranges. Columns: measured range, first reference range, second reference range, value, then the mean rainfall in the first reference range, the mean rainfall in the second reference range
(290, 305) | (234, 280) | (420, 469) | 0.8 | 100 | 117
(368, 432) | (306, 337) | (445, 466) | -1.5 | 102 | 112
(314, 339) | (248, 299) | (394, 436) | 0.7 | 96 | 119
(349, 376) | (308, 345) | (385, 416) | 4.9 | 102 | 115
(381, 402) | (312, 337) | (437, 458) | -1.1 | 101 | 115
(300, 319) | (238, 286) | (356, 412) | -1.0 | 97.7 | 102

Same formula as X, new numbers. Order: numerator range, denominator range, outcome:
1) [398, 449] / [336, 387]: 1.26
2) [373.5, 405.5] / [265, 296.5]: 1.14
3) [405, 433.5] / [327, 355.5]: 1.22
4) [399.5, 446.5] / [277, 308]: 1.23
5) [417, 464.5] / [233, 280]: 1.17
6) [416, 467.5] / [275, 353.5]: 1.19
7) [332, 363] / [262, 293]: 1.04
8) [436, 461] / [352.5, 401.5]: 1.15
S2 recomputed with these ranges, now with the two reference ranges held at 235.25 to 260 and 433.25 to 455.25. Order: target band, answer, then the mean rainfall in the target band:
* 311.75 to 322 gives 0.07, 102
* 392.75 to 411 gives -0.01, 114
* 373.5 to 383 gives 0.23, 90.4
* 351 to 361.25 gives 0.21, 90.7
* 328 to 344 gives 0.05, 104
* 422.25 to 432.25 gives -0.08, 123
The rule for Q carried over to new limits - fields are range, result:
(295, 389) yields 98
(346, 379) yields 88.6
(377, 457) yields 116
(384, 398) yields 116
